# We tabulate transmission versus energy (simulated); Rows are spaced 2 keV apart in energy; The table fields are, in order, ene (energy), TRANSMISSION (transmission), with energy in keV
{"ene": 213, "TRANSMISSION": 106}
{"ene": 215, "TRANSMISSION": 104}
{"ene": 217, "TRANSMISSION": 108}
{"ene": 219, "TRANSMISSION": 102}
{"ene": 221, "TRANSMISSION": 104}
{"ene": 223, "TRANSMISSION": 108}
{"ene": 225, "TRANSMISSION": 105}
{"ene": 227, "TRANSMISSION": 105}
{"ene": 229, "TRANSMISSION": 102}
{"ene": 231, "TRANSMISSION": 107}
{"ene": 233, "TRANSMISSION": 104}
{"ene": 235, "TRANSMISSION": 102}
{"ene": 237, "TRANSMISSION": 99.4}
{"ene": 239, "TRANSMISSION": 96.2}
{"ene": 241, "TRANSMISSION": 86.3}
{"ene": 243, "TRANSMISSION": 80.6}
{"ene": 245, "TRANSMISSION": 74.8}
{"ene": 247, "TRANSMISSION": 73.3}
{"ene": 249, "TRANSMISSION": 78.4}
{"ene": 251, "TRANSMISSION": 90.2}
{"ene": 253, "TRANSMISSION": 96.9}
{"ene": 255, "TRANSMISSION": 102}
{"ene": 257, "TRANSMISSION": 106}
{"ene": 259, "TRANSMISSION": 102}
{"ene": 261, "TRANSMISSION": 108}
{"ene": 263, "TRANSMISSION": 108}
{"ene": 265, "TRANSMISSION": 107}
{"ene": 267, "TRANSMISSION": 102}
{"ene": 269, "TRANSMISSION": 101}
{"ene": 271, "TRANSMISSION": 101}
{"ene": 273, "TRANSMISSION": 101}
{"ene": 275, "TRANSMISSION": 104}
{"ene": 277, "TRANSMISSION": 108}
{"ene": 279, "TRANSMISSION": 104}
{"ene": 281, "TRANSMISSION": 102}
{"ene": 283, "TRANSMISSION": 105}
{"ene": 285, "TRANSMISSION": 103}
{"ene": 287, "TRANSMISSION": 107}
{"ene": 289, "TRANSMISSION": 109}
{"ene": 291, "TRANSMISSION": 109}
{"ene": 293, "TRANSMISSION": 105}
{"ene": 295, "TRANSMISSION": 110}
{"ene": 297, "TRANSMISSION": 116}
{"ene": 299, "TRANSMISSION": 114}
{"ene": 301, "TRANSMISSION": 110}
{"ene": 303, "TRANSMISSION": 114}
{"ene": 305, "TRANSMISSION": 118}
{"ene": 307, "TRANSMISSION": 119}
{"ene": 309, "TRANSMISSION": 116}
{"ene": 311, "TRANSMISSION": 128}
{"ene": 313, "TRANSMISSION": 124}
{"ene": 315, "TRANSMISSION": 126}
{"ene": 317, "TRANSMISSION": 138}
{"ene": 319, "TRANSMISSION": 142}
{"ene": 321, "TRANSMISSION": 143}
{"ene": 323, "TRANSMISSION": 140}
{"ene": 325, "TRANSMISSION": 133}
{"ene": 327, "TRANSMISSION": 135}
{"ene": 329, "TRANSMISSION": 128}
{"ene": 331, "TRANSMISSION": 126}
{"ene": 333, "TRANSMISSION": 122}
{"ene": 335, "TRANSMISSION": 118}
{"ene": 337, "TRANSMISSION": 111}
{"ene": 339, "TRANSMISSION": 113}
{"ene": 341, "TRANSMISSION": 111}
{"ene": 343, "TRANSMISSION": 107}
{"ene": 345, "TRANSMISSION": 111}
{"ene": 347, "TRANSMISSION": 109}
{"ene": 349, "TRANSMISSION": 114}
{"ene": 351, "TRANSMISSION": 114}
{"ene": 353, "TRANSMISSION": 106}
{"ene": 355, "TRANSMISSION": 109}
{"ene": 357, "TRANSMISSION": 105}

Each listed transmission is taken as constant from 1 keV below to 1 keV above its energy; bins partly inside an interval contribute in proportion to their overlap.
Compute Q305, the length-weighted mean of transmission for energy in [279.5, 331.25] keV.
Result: 120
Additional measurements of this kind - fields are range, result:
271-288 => 104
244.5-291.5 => 100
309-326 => 133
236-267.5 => 94.3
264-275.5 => 103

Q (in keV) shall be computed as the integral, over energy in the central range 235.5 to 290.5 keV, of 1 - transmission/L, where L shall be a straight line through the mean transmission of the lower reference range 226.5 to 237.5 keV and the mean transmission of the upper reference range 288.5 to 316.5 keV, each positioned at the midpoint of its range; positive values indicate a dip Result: 5.3 keV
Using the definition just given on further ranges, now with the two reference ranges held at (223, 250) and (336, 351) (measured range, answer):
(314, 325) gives -3.1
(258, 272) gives -0.8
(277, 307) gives -1.9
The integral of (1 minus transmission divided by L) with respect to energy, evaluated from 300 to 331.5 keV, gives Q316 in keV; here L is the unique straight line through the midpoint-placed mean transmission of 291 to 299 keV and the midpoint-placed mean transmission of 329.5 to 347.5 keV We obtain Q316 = -4.2 keV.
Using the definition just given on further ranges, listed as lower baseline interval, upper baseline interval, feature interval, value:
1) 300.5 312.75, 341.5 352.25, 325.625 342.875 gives -1.0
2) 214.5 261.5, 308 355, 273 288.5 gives 0.6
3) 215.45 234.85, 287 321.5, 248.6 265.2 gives 1.6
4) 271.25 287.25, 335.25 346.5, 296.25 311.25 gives -1.3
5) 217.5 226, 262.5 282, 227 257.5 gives 3.2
